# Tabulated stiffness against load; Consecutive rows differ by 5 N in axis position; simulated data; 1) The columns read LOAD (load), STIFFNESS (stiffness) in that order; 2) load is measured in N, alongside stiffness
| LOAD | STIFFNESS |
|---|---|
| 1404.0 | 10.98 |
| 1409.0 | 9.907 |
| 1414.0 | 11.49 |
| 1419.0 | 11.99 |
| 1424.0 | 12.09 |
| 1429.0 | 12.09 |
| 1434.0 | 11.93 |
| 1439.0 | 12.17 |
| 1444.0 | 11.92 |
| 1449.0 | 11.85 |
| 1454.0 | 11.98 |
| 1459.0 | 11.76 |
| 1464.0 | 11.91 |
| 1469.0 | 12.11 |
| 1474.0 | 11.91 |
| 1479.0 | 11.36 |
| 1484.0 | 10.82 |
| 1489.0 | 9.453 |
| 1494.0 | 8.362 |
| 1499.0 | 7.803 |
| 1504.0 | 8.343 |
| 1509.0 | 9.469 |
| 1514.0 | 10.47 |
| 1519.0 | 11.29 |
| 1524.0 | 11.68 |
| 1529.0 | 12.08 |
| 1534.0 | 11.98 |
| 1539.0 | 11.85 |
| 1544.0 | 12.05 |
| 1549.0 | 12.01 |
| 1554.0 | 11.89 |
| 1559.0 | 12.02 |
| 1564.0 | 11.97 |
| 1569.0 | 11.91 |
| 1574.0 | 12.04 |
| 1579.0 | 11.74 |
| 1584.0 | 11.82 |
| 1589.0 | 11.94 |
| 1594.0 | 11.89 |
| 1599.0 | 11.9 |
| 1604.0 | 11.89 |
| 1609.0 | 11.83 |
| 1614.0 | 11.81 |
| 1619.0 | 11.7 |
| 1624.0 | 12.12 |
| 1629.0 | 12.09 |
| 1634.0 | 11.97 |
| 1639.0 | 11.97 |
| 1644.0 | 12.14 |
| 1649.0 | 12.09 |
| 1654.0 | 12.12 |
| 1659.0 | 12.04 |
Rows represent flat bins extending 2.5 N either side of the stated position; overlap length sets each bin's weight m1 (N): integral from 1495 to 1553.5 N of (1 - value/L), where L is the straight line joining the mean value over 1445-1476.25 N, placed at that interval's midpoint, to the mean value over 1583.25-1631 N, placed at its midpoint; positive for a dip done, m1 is 5.5 N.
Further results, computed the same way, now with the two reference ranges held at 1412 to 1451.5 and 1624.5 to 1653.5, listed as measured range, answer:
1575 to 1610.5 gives 0.50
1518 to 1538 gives 0.33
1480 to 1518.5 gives 8.19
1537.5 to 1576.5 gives 0.15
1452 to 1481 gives 0.30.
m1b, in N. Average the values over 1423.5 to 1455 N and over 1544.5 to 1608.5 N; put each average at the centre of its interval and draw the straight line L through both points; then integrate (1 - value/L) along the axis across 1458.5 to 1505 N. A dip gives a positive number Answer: 6.2 N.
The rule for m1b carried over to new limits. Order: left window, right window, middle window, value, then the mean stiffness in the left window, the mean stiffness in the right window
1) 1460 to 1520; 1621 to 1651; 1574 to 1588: -0.6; 10.3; 12.1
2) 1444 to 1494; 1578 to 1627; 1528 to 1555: -0.8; 11.3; 11.9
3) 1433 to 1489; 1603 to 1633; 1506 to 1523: 1.9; 11.7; 11.9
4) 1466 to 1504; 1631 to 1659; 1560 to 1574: -1.1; 10.2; 12.1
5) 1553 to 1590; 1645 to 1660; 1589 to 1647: 0.4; 11.9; 12.1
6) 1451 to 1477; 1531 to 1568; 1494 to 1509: 4.5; 11.9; 12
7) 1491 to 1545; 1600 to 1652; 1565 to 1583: -1.1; 10.4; 12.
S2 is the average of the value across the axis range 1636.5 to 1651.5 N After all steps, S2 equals 12.1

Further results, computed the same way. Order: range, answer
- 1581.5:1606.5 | 11.9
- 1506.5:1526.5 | 10.7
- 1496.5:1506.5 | 8.07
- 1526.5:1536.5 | 12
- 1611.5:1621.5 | 11.8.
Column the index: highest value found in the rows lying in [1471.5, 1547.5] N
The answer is 12.08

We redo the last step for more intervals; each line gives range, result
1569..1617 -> 12.04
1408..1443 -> 12.17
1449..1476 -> 12.11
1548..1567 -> 12.02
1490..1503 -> 8.362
